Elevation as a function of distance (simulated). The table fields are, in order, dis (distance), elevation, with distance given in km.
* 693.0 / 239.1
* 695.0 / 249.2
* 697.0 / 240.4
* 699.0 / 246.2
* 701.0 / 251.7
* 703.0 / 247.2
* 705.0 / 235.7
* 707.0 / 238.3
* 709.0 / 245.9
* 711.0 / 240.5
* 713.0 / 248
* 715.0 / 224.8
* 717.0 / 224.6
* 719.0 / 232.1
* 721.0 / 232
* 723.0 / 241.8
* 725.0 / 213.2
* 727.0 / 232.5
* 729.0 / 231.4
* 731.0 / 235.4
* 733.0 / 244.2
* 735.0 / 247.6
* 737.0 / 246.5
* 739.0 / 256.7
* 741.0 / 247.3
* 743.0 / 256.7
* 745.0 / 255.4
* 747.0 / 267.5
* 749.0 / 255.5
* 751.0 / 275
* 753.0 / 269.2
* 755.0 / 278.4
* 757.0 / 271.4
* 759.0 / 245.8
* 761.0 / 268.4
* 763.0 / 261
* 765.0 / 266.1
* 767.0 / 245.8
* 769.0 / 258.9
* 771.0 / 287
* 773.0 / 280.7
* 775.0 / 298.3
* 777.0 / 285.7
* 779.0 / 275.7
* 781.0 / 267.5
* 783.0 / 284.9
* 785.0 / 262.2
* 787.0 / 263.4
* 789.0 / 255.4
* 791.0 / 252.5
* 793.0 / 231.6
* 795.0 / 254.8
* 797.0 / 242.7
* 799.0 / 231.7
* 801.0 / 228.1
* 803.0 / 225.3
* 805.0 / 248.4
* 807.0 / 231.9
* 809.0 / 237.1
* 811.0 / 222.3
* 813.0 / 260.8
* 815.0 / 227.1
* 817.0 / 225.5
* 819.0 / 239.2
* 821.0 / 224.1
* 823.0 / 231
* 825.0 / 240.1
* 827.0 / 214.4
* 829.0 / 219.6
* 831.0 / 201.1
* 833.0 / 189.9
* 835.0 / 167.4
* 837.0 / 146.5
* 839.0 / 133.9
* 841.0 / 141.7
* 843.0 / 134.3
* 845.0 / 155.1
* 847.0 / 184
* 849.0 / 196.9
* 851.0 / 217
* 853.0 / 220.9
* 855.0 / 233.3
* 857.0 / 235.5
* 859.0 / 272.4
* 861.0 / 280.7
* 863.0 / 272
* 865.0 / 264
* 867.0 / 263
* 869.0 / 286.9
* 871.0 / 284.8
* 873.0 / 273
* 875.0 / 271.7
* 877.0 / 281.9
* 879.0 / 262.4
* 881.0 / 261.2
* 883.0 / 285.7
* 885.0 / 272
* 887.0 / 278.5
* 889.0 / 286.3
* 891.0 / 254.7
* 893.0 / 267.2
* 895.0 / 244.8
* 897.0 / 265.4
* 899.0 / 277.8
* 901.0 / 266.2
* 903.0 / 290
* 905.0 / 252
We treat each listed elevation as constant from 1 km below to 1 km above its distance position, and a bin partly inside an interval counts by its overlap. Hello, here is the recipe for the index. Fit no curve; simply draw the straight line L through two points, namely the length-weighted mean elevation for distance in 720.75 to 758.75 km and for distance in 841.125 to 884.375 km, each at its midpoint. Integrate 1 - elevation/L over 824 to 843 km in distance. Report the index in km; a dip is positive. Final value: 4.9 km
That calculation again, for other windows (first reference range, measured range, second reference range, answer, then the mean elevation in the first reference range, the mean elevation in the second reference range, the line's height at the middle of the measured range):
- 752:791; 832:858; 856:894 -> 8.6 km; 269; 271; 271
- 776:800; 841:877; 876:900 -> 4.1 km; 259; 270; 267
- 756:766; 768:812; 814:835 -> -2.3 km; 263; 219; 242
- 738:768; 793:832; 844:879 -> 3.3 km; 261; 247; 254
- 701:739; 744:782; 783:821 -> -4.6 km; 238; 242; 240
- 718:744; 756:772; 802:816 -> -1.7 km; 240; 236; 238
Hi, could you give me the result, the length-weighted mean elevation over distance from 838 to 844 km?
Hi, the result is 137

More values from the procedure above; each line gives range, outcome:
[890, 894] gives 261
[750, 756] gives 274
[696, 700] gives 243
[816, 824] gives 230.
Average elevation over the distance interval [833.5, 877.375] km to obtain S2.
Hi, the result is 222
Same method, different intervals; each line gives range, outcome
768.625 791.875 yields 273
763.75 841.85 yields 236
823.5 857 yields 189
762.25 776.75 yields 272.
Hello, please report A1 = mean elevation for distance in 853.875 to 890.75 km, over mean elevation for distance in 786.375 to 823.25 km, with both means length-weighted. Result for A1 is 1.1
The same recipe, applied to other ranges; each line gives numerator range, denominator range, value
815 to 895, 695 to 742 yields 0.97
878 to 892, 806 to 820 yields 1.16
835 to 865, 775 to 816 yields 0.81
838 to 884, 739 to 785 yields 0.88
